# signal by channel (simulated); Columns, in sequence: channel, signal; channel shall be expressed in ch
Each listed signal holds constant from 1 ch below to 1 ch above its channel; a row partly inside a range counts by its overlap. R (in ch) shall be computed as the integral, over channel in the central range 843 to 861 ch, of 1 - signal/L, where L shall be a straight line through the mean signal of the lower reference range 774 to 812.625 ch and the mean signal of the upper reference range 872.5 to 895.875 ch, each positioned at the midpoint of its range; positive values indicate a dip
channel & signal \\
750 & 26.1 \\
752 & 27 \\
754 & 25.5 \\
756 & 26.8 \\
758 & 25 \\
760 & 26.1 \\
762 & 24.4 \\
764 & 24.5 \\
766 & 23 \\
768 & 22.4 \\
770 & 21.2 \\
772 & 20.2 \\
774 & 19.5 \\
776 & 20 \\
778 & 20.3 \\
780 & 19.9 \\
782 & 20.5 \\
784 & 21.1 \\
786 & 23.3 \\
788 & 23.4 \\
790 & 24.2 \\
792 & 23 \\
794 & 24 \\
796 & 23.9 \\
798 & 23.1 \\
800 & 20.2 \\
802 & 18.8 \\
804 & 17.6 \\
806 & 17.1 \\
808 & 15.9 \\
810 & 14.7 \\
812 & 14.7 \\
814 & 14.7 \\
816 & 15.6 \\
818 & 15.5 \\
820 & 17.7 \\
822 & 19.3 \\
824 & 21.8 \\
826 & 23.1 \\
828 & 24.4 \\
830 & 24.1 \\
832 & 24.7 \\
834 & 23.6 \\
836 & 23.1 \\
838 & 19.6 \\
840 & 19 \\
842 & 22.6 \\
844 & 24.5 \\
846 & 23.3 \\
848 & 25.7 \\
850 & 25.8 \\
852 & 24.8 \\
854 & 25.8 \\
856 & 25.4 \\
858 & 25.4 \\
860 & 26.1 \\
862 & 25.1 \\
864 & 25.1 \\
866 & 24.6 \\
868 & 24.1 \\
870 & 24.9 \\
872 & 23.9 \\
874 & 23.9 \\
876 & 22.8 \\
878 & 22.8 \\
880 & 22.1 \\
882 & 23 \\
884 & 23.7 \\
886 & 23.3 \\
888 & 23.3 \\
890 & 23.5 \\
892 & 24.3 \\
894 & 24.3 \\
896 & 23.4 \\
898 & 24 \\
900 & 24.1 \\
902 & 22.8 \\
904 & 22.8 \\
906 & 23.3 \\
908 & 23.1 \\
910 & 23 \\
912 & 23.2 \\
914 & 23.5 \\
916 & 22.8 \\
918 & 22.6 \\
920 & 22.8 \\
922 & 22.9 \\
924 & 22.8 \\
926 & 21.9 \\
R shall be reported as -2.34 ch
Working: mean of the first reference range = 20.3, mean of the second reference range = 23.4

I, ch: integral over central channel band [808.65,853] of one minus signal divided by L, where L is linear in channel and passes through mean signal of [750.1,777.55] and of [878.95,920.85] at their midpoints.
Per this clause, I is 4.6 ch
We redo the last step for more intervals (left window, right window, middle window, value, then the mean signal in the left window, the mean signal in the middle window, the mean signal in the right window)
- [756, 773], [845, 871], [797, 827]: 7.8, 23.6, 18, 25.1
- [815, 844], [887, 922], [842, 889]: -4.5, 21.1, 24.3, 23.3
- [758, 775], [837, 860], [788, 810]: 2.5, 22.8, 20.6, 23.9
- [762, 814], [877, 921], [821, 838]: -0.9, 20.6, 22.8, 23.3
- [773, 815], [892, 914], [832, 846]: -0.6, 20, 22.3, 23.4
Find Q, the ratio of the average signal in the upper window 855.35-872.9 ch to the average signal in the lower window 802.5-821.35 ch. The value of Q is 1.6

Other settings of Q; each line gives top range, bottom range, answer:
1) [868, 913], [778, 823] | 1.20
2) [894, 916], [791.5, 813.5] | 1.22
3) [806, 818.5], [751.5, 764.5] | 0.60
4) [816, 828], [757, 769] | 0.81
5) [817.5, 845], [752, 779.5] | 0.94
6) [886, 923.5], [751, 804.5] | 1.03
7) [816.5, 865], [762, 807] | 1.07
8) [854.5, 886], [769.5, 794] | 1.13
